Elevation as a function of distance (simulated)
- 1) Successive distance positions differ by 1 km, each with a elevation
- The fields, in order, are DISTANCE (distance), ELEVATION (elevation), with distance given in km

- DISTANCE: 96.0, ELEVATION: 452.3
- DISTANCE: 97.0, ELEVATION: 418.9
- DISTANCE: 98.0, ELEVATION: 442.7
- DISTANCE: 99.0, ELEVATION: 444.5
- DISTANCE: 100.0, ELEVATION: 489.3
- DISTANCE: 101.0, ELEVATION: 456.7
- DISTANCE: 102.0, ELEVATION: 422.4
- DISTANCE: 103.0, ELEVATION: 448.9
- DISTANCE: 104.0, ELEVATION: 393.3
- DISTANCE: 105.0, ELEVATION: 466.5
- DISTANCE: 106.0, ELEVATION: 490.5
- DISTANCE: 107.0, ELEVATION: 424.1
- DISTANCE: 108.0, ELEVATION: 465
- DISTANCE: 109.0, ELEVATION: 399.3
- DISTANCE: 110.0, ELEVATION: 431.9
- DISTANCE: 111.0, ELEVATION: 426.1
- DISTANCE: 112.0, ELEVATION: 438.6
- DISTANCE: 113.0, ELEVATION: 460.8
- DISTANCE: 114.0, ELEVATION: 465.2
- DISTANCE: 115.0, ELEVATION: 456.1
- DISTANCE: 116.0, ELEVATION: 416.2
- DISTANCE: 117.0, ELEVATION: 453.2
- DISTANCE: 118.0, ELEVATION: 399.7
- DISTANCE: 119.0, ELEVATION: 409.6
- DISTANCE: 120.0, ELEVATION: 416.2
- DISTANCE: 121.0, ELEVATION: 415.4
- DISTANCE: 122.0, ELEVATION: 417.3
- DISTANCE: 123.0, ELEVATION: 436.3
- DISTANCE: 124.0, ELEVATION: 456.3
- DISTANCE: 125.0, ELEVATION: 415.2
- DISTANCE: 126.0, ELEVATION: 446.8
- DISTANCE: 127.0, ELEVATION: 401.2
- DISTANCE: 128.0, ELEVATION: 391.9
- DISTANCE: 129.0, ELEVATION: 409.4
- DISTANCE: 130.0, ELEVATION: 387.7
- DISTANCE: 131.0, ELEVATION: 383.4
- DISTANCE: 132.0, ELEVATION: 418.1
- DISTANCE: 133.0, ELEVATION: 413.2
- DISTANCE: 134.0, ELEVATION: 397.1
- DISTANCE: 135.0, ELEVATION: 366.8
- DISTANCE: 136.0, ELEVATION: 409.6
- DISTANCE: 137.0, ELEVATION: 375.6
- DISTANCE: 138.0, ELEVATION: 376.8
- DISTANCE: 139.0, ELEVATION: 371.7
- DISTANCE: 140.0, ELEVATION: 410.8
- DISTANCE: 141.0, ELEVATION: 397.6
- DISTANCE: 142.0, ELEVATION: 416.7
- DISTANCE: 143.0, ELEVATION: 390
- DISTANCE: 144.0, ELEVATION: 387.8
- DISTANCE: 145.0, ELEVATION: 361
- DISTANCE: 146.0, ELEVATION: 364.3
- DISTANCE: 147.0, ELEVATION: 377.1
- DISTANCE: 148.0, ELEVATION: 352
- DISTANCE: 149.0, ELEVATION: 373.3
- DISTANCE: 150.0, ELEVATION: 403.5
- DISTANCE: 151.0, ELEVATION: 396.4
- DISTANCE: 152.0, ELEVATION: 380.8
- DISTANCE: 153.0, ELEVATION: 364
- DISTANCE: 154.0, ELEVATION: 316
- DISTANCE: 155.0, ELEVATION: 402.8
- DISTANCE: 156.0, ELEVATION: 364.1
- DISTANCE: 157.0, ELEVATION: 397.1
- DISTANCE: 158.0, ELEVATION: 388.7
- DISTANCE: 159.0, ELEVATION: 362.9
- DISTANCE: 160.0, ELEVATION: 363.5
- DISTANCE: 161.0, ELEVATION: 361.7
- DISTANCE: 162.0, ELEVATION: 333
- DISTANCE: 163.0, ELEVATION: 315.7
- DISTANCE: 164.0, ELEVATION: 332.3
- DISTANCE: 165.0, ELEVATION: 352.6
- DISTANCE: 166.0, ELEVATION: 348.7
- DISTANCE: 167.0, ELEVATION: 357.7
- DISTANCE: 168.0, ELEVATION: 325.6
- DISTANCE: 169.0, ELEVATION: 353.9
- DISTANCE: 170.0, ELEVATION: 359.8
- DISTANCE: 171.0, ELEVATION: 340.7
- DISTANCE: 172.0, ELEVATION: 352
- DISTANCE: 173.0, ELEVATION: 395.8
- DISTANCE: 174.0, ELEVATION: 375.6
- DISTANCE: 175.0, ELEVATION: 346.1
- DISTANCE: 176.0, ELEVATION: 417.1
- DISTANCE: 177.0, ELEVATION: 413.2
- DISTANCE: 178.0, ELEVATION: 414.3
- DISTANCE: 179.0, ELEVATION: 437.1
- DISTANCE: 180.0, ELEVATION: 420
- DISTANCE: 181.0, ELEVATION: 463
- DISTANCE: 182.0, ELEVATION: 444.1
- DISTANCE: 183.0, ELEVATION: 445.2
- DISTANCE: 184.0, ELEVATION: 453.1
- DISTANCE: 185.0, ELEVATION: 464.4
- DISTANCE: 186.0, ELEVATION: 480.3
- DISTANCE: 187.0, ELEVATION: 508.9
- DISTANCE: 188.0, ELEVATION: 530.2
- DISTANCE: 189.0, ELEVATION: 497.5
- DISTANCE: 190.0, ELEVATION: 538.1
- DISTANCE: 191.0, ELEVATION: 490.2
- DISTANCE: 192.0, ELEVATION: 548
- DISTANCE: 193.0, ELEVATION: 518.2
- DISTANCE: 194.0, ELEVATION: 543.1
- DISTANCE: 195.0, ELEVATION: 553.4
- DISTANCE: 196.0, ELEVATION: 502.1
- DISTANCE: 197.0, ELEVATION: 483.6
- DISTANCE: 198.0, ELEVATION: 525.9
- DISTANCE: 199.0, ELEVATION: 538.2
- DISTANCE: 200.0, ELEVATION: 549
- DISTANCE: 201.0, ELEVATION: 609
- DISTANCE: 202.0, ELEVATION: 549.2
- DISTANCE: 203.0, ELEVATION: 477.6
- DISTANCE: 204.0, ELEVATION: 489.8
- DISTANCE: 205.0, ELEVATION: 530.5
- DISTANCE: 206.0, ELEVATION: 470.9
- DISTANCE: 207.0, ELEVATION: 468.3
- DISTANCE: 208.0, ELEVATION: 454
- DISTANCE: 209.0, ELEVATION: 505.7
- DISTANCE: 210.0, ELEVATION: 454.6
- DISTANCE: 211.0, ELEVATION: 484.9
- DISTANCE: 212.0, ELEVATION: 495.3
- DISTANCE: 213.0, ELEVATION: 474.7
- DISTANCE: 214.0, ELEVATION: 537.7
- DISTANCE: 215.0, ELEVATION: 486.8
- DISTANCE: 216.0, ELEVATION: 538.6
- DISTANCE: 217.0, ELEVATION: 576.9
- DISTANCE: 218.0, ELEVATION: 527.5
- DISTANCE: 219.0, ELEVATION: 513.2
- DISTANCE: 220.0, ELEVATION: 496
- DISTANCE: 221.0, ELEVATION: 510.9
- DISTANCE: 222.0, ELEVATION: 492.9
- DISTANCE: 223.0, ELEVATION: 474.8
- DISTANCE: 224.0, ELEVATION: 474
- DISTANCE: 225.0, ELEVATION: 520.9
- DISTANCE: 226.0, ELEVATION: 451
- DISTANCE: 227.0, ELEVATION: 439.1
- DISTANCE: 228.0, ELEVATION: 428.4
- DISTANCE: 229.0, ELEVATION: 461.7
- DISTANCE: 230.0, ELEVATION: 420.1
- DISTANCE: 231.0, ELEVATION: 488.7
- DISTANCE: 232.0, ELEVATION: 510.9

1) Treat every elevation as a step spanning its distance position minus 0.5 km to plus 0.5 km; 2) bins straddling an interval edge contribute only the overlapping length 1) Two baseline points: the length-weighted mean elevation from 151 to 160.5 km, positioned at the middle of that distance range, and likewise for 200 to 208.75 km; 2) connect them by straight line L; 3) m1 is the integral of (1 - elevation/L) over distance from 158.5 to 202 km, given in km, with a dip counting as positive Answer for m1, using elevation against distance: 0.7 km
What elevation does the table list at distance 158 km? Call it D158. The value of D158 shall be 388.7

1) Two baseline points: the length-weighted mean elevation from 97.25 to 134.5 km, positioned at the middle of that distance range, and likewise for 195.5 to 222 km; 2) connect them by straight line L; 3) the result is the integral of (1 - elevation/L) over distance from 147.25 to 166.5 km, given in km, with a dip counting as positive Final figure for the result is 4.2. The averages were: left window 430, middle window 364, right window 509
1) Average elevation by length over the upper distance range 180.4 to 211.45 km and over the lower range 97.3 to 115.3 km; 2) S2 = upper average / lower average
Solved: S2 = 1.13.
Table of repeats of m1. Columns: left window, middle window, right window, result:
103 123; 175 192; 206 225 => 0.6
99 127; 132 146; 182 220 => 2.1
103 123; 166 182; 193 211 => 3.3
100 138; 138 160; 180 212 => 3.6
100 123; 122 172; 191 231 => 8.6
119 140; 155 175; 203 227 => 3.8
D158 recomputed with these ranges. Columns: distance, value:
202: 549.2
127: 401.2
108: 465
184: 453.1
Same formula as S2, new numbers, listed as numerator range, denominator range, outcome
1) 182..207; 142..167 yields 1.39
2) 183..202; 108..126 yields 1.20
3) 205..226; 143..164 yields 1.35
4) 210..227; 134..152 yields 1.30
